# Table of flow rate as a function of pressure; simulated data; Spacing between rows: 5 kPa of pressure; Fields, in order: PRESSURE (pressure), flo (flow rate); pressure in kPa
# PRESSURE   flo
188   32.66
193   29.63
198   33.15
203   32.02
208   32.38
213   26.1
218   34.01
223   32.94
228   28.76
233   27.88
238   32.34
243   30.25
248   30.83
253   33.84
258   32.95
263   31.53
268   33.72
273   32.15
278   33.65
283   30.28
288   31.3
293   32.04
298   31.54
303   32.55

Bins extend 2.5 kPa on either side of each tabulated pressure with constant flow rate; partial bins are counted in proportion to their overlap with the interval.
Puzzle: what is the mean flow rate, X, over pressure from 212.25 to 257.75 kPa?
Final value 31.1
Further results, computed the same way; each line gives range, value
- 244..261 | 32.3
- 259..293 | 32.1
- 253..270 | 32.9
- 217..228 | 32.3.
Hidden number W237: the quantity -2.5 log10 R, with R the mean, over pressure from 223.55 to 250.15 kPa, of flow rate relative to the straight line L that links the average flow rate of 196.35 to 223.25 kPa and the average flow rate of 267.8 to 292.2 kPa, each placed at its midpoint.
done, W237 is 0.06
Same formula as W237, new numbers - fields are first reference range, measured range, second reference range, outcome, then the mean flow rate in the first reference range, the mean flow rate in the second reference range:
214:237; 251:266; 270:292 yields -0.05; 30.7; 31.9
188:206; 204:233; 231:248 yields 0.01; 31.8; 30.3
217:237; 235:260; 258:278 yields -0.01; 30.8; 32.7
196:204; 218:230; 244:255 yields 0.03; 32.7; 32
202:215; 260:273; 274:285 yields -0.03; 30.1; 32.1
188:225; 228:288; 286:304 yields 0.00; 31.5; 31.8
